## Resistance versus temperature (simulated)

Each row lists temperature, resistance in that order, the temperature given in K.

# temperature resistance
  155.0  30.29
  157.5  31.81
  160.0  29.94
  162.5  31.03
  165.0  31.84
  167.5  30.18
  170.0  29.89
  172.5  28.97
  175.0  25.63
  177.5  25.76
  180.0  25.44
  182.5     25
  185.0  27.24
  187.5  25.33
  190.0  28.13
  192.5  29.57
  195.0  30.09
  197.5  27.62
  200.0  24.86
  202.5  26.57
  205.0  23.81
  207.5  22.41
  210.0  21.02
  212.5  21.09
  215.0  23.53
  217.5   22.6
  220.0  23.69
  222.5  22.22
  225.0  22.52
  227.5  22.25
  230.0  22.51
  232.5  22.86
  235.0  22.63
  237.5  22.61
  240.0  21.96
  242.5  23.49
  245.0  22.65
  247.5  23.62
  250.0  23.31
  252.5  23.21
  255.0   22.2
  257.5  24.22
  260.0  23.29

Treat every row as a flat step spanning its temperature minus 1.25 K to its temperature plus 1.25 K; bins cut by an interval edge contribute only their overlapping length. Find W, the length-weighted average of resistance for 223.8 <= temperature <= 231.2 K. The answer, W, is 22.4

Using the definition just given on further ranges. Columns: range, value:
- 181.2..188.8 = 25.9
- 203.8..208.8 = 23.1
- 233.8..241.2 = 22.4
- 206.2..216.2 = 22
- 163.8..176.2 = 29.3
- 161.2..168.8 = 31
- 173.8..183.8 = 25.5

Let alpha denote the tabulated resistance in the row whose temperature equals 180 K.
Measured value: 25.44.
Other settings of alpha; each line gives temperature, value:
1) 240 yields 21.96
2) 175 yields 25.63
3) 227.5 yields 22.25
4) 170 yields 29.89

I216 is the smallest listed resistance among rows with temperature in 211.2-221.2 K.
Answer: 21.09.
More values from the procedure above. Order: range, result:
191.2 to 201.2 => 24.86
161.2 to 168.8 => 30.18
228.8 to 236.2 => 22.51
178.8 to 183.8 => 25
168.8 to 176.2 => 25.63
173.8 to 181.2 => 25.44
